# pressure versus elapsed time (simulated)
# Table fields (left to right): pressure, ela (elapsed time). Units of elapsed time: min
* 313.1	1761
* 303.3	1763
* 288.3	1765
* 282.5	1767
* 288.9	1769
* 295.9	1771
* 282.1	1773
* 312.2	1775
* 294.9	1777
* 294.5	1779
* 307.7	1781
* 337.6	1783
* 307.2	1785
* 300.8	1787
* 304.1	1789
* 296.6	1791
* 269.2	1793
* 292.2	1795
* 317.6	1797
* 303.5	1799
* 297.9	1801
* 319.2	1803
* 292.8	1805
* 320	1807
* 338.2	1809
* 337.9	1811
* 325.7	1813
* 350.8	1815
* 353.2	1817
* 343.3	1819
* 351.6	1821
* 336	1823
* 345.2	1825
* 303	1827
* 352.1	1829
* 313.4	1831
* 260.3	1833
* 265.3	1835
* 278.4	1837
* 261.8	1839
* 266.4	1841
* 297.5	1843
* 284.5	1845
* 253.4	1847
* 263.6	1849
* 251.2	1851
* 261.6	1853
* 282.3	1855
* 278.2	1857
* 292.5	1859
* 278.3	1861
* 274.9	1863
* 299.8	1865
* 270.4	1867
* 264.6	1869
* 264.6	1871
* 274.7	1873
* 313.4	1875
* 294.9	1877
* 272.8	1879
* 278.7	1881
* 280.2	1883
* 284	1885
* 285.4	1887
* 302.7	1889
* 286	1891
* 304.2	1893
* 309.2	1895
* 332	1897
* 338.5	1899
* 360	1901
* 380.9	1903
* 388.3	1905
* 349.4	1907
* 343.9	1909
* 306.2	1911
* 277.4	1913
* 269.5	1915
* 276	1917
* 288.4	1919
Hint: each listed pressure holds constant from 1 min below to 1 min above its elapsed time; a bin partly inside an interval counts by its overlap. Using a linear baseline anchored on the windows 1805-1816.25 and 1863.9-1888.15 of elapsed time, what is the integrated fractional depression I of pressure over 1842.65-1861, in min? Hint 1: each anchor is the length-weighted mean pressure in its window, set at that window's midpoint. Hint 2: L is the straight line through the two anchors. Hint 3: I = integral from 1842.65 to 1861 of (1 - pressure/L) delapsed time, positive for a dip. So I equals 1.6 min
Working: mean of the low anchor 331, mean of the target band 273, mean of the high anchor 282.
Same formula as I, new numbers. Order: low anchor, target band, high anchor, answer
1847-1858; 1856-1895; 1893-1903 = 2.1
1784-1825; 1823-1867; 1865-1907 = 3.8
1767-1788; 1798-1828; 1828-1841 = -3.7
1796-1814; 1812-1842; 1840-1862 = -1.7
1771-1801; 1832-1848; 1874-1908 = 1.9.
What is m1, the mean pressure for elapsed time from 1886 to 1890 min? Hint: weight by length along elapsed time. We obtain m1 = 294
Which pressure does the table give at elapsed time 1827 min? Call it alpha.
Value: 303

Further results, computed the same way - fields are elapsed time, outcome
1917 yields 276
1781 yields 307.7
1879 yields 272.8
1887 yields 285.4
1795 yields 292.2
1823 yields 336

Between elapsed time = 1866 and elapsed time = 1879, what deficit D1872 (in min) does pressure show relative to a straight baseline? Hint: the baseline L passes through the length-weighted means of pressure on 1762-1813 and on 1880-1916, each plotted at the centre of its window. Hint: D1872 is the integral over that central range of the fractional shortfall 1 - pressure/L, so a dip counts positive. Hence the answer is 1.4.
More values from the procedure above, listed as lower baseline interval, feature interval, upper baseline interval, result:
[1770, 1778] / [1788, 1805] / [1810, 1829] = 0.96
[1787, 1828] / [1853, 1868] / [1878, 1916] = 1.65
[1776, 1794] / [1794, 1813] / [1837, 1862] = -1.35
